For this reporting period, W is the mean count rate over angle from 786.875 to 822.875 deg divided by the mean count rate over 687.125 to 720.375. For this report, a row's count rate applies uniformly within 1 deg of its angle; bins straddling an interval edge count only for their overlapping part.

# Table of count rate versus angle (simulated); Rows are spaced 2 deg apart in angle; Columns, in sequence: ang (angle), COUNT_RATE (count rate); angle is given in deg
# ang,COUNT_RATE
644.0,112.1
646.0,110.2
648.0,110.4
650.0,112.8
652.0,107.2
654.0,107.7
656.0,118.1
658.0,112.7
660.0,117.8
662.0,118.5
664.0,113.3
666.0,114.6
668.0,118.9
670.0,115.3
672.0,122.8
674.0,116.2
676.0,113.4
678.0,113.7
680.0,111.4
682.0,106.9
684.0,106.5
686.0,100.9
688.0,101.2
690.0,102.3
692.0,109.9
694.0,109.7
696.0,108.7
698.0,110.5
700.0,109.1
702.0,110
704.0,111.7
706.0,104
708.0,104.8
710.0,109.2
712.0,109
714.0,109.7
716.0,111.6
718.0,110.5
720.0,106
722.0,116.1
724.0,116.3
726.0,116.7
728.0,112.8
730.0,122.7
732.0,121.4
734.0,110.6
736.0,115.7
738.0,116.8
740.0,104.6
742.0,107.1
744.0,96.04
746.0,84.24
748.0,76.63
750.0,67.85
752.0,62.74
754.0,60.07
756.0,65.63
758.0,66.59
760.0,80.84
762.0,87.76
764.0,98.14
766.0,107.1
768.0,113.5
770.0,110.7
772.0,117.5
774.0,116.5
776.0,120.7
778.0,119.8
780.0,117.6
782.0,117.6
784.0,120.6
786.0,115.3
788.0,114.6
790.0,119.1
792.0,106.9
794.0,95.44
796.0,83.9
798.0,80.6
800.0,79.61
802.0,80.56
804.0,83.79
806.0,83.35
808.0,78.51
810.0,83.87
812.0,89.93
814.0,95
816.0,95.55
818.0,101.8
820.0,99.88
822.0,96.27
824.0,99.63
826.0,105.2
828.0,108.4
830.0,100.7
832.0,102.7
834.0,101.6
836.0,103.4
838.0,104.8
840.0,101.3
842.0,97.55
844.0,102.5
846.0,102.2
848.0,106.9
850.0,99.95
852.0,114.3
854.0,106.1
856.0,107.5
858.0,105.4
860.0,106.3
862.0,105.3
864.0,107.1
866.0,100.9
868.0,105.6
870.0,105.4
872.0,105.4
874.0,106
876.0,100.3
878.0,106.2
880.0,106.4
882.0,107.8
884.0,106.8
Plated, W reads 0.9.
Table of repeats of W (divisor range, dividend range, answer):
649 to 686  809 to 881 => 0.90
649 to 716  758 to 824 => 0.90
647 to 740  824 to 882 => 0.93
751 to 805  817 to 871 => 1.06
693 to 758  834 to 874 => 1.02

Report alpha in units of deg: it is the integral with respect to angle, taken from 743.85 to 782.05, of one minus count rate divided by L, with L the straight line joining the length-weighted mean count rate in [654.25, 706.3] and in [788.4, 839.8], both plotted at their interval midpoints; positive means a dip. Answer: 2.9 deg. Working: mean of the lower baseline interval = 112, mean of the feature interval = 93.8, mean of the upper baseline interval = 95.5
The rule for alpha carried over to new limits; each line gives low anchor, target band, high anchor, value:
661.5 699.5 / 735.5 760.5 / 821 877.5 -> 5.51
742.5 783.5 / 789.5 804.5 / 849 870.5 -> 1.23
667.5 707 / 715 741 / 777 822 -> -2.02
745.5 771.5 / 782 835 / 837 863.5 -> -1.35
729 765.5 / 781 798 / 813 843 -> -1.95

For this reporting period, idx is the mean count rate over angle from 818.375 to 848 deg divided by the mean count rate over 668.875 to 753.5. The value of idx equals 1.0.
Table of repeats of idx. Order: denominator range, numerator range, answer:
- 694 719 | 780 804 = 0.93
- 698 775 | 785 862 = 0.97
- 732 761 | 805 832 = 1.09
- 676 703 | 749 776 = 0.83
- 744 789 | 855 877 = 1.08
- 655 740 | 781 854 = 0.89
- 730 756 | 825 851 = 1.10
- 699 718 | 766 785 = 1.07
